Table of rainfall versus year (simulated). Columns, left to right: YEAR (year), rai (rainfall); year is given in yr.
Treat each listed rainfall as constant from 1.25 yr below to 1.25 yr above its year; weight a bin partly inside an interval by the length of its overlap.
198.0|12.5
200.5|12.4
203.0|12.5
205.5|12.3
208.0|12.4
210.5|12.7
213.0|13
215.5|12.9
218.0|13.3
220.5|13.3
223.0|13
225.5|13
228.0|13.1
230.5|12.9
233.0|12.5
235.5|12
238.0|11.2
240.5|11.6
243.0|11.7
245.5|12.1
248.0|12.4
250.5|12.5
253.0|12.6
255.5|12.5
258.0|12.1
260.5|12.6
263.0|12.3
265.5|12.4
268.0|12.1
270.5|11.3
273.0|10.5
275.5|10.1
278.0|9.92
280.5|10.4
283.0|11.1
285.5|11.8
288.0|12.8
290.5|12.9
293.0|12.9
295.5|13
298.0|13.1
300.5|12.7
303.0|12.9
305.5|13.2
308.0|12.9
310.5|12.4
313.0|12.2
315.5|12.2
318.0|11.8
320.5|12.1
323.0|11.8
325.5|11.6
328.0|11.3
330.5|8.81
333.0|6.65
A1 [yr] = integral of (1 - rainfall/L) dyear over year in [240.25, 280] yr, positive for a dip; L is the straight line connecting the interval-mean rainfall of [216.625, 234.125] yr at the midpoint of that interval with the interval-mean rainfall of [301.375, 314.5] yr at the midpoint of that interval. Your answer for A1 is 3.44 yr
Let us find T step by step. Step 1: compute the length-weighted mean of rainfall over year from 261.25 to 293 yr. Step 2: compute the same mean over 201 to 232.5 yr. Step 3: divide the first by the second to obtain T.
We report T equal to 0.9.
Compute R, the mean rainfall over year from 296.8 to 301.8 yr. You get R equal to 12.9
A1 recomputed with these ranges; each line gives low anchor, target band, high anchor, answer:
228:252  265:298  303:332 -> 0.9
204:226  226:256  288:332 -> 1.0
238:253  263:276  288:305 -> 1.0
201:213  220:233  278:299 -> -0.6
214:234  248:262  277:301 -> 0.1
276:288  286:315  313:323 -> -3.2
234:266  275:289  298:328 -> 1.4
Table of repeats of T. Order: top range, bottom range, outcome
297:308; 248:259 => 1.04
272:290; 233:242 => 0.94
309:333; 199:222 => 0.89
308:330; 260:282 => 1.06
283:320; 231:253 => 1.04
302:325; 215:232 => 0.95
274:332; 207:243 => 0.94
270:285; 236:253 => 0.88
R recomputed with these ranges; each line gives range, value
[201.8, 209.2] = 12.4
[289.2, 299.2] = 13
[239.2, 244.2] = 11.6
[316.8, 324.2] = 11.9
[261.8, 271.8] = 12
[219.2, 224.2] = 13.2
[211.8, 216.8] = 13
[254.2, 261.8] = 12.4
